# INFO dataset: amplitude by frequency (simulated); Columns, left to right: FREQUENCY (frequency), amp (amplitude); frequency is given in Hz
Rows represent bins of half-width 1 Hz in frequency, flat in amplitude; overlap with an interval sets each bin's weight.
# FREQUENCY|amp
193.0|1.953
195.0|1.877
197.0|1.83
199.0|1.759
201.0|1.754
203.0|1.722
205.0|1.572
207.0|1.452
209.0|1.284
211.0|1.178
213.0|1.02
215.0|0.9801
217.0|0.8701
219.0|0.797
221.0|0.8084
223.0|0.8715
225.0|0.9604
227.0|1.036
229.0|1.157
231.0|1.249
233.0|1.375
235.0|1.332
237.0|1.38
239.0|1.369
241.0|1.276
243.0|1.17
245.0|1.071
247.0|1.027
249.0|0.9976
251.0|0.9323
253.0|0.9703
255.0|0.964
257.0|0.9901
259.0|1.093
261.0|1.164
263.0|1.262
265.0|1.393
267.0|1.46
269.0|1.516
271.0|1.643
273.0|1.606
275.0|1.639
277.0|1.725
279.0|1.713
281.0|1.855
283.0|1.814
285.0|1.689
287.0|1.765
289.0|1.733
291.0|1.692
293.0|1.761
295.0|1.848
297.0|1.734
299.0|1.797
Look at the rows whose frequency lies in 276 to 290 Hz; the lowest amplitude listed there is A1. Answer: 1.689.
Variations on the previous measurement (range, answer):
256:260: 0.9901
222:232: 0.8715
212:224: 0.797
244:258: 0.9323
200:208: 1.452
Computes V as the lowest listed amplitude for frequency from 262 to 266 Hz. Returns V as 1.262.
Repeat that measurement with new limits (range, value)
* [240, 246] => 1.071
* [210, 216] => 0.9801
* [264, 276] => 1.393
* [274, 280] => 1.639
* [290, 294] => 1.692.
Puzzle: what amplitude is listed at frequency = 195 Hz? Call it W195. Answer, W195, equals 1.877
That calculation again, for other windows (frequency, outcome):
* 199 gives 1.759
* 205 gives 1.572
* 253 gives 0.9703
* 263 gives 1.262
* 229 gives 1.157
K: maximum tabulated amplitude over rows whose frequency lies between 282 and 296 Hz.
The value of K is 1.848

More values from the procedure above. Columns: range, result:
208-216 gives 1.284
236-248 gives 1.38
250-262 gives 1.164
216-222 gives 0.8701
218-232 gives 1.249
